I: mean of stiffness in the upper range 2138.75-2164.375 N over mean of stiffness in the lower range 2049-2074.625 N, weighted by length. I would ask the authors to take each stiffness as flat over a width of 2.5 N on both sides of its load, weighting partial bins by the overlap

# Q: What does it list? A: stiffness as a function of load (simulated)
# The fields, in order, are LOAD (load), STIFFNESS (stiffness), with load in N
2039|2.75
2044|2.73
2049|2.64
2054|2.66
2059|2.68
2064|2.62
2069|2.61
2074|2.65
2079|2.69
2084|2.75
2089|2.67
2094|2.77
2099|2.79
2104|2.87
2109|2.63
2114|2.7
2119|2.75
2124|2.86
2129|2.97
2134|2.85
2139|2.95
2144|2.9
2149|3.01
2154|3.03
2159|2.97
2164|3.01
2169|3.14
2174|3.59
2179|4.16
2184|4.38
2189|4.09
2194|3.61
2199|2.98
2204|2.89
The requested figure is 1.13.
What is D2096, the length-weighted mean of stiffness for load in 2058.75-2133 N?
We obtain 2.74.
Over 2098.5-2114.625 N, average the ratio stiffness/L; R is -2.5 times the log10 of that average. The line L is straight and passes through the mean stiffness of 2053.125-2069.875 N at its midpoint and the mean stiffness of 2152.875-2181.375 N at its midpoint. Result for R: 0.071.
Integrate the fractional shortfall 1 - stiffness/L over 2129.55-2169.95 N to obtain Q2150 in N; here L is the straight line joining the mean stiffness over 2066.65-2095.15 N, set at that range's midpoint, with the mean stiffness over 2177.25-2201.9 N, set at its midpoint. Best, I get 5.06 N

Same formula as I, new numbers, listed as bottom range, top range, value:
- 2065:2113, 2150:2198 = 1.30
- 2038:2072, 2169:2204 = 1.38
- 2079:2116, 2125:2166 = 1.08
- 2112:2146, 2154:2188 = 1.24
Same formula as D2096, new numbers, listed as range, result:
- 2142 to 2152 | 2.96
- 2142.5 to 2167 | 2.99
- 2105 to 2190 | 3.15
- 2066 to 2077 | 2.63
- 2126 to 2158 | 2.95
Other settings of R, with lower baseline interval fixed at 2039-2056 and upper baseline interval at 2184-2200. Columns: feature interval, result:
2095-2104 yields 0.10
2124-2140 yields 0.14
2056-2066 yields 0.05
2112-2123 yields 0.17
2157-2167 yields 0.18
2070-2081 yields 0.09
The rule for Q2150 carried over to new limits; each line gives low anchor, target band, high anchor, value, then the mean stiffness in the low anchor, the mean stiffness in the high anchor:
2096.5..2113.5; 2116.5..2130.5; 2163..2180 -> 0.5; 2.76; 3.46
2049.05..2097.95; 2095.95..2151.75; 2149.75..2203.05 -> 4.0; 2.68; 3.46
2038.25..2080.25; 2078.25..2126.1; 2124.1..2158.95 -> 1.1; 2.67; 2.95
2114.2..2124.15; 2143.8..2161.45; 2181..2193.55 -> 2.3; 2.77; 4.13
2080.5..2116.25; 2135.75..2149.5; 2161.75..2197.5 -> 1.4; 2.74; 3.7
